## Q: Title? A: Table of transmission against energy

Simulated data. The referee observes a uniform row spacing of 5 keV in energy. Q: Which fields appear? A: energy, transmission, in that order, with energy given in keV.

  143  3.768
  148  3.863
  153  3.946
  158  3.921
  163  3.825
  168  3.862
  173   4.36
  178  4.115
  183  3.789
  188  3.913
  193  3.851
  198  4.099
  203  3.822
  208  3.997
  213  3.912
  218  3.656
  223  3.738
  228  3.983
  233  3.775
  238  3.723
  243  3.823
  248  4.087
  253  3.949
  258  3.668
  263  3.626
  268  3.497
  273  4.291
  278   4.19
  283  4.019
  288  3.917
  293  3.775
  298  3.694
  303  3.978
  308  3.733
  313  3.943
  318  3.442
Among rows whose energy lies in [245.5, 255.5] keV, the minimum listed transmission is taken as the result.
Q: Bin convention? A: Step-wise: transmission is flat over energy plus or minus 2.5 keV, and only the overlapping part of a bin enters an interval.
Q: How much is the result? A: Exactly 3.949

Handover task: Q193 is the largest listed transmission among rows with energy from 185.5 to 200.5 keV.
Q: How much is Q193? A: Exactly 4.099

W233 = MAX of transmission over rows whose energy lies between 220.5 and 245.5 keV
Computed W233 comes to 3.983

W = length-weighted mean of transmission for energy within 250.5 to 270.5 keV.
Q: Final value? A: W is 3.68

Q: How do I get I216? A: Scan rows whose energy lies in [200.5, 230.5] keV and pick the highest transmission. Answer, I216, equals 3.997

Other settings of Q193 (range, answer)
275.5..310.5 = 4.19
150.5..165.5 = 3.946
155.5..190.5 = 4.36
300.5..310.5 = 3.978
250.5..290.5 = 4.291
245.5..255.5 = 4.087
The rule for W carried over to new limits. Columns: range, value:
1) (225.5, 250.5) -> 3.88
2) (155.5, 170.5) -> 3.87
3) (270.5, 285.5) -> 4.17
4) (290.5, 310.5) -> 3.8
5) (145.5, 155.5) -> 3.9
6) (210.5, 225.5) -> 3.77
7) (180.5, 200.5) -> 3.91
